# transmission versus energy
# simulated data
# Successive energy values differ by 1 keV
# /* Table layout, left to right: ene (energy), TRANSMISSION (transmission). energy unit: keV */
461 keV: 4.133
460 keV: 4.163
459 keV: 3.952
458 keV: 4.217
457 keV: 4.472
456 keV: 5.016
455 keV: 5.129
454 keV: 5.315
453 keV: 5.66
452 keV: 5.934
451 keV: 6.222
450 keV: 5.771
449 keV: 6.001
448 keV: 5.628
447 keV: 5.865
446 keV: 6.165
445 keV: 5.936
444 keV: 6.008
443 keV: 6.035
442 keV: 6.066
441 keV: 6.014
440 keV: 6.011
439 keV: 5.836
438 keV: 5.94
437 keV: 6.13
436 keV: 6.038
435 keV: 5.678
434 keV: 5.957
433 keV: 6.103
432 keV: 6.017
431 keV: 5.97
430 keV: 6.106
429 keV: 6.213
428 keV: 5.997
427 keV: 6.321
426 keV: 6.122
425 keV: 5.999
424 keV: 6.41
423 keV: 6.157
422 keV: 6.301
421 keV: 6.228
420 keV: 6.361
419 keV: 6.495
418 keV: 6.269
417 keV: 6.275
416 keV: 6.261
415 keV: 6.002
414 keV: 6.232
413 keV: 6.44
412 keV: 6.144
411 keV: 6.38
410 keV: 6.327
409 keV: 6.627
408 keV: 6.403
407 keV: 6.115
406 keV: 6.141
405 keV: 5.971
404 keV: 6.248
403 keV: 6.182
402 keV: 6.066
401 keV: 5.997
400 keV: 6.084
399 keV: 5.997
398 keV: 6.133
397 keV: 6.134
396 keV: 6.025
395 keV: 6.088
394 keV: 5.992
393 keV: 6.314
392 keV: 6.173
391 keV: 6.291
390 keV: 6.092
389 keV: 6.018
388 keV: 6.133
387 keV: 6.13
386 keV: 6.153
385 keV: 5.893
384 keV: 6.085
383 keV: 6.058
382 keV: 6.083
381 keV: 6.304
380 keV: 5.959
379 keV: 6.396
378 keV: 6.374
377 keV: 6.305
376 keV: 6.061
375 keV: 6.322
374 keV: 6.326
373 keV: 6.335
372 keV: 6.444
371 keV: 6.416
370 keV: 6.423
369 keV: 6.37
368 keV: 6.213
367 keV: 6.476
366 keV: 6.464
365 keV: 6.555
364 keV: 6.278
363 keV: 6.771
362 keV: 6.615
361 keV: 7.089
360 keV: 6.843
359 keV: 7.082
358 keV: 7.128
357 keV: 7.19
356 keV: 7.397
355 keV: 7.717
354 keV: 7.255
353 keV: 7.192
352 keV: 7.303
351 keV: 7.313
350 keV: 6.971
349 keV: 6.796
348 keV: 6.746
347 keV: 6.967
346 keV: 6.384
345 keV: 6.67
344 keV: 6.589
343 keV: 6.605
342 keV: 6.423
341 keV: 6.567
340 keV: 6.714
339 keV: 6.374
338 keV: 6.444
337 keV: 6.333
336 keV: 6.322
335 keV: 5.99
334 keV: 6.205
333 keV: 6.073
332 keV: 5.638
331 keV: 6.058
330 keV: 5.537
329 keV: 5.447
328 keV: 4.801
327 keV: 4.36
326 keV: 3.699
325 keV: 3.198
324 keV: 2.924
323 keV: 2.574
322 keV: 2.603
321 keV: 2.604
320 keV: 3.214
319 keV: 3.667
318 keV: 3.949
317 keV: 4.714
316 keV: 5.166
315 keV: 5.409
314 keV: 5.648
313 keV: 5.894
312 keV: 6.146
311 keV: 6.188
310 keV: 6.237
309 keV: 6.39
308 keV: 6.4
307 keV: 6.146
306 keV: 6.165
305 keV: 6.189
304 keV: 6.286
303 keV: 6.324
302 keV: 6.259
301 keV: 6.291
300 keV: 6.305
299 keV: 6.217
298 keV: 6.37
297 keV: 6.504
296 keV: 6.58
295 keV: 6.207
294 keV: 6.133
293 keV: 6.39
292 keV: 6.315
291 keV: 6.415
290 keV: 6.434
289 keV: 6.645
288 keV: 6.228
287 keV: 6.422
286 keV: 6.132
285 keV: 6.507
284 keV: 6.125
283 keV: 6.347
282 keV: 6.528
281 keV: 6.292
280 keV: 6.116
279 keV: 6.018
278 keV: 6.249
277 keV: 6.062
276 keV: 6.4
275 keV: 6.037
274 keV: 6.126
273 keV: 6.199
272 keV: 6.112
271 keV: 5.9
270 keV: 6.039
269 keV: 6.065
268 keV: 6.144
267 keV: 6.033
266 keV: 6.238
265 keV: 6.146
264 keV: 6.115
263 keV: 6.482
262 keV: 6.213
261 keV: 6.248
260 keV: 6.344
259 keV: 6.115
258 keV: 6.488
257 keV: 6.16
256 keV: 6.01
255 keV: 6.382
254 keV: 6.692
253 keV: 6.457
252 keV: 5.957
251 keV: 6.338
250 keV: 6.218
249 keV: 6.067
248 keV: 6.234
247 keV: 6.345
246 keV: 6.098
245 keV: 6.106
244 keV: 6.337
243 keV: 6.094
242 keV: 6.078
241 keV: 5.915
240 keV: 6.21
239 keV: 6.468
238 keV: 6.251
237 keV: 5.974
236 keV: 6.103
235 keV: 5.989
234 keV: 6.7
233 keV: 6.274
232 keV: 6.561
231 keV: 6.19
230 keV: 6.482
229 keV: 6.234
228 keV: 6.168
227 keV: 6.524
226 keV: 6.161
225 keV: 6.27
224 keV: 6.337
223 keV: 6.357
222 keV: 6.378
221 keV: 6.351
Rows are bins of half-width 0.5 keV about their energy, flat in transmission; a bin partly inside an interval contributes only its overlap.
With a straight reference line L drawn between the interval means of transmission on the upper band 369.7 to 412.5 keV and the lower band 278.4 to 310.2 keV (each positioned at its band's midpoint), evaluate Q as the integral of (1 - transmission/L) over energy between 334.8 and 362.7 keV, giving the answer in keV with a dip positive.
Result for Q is -2.6 keV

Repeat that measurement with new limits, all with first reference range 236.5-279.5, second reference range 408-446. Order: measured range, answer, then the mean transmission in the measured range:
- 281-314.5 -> -0.6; 6.28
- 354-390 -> -1.8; 6.47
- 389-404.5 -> 0.1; 6.12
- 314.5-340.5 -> 5.6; 4.85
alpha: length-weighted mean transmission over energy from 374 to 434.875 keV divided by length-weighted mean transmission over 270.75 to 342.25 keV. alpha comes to 1.07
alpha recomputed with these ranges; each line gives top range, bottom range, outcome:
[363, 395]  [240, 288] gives 1.01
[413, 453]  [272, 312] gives 0.97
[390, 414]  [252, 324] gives 1.05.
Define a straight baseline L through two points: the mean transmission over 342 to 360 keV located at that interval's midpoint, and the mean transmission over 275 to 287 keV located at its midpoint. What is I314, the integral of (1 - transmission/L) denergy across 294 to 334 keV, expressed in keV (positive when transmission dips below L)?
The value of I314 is 7.7 keV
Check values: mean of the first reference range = 6.25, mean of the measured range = 5.31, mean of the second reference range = 7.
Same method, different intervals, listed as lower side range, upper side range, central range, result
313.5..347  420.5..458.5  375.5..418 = -4.26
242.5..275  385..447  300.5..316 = 0.20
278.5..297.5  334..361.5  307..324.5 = 4.85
